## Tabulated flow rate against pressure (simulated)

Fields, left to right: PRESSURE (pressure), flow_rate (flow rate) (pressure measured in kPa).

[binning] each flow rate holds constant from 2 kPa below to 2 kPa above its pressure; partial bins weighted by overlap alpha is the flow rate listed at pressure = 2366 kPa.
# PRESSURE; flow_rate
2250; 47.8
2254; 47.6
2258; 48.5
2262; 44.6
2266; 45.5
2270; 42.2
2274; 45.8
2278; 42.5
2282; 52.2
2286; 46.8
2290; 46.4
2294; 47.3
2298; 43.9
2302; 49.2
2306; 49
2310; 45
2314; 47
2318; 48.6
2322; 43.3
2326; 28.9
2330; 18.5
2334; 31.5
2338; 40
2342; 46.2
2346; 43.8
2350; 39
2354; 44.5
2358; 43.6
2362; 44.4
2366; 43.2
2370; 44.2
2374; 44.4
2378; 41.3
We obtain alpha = 43.2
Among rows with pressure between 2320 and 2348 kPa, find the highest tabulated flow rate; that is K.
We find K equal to 46.2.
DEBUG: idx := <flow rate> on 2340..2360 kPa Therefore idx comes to 43.4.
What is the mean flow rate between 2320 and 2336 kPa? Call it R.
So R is 30.5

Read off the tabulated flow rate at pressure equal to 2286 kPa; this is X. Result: 46.8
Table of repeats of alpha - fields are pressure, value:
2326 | 28.9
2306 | 49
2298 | 43.9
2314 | 47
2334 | 31.5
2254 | 47.6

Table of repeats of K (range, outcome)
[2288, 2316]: 49.2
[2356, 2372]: 44.4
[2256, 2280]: 48.5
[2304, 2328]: 49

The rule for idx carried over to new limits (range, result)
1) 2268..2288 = 45.9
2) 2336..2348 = 43.3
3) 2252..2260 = 48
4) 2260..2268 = 45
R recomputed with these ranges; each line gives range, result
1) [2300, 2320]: 47.8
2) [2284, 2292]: 46.6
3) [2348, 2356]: 41.8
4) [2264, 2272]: 43.9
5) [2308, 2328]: 42.6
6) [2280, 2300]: 47.3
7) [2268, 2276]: 44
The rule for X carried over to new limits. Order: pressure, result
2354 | 44.5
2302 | 49.2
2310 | 45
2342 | 46.2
